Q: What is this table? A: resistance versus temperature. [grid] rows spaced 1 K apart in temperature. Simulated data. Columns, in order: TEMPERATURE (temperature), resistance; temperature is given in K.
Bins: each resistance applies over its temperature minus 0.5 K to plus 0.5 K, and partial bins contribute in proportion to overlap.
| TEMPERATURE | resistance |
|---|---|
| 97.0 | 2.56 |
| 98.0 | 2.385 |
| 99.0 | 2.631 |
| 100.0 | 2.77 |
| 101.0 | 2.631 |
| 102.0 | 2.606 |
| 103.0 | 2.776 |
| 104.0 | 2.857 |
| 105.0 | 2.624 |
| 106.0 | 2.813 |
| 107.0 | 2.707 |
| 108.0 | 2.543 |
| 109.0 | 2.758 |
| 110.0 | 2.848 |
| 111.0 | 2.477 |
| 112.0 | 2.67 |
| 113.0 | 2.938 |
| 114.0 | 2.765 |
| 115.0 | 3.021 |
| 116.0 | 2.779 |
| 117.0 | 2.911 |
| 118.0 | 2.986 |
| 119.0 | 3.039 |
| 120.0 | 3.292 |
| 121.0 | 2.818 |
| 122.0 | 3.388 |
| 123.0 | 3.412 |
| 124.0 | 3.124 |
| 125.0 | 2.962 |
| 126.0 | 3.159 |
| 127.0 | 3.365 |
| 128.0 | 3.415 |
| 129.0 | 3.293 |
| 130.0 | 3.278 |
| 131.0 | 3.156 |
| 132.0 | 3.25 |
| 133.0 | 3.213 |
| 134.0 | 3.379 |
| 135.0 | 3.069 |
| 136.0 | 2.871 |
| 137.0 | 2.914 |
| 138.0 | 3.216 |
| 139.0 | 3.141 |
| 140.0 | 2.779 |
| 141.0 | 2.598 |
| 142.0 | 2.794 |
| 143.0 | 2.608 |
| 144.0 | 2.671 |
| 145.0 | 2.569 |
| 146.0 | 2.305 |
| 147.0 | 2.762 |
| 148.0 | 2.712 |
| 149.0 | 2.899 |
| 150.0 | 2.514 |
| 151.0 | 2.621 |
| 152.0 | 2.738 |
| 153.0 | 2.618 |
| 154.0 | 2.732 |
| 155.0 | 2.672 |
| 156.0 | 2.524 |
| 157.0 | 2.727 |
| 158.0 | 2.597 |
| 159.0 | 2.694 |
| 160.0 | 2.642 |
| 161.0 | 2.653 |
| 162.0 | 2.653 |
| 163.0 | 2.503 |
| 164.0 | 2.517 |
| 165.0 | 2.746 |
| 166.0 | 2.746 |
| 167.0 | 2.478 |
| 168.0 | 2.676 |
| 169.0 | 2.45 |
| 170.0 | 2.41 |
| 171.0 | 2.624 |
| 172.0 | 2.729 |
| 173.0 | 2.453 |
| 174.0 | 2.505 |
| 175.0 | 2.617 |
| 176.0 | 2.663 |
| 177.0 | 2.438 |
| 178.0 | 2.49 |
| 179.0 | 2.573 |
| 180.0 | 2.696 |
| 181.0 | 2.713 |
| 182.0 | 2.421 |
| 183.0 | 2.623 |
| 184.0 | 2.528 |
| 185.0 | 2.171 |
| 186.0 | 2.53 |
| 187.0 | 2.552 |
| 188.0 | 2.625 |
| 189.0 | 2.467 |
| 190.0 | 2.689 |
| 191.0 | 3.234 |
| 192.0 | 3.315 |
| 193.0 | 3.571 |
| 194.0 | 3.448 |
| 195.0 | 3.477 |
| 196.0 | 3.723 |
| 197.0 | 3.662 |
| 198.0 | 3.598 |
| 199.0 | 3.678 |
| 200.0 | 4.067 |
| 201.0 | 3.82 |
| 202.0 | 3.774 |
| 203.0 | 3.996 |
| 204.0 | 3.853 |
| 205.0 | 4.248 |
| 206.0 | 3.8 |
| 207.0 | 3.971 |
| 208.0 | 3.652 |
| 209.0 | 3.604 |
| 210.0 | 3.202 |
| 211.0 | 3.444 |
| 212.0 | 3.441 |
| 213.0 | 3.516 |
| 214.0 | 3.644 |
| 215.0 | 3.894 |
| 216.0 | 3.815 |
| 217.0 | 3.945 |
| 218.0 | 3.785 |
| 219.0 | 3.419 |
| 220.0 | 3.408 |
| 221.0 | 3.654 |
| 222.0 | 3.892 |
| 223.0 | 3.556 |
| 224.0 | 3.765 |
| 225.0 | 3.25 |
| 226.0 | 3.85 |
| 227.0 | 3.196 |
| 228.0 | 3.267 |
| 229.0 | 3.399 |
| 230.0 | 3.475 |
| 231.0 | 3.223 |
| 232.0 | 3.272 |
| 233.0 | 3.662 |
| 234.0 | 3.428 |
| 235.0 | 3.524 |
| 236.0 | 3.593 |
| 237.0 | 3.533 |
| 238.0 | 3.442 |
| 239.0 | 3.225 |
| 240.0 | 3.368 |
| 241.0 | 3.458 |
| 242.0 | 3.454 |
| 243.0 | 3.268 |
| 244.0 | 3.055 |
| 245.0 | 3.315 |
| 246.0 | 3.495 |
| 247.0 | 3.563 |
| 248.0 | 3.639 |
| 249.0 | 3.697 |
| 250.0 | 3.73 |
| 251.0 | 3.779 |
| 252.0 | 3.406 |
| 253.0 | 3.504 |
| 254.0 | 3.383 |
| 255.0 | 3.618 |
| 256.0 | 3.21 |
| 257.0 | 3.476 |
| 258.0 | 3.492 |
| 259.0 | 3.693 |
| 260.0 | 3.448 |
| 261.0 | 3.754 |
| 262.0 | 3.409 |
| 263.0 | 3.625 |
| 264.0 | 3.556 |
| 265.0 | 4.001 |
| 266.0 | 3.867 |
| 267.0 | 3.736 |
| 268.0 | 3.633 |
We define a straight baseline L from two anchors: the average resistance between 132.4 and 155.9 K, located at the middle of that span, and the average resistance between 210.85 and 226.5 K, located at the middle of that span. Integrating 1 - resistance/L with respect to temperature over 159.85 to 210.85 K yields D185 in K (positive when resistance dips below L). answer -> 4.2 K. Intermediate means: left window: 2.8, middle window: 3.01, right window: 3.65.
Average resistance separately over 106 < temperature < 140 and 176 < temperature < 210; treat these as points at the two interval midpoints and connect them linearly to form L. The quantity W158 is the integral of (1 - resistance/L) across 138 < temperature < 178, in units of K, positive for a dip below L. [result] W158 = 6.09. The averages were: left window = 3.03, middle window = 2.64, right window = 3.2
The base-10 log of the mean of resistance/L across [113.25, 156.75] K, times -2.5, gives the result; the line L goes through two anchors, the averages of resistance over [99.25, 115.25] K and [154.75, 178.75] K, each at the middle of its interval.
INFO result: -0.10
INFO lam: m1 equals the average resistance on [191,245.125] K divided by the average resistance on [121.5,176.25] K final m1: 1.27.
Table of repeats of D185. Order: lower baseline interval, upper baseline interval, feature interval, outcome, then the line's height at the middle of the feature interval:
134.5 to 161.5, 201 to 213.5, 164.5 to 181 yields 2.9 K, 3.14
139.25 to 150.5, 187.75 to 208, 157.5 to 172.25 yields 2.0 K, 3.01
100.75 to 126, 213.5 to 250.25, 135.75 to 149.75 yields 1.2 K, 3.04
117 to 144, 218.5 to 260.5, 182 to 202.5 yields 0.9 K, 3.31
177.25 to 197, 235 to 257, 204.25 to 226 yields -3.7 K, 3.14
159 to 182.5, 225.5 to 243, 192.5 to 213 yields -4.7 K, 3.01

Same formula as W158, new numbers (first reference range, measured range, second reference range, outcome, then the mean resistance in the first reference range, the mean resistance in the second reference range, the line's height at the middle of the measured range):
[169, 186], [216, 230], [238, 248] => -2.06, 2.54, 3.37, 3.12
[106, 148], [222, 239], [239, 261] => -0.38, 2.95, 3.48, 3.4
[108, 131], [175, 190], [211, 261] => 3.40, 3.02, 3.51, 3.29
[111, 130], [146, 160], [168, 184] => 0.54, 3.06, 2.56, 2.77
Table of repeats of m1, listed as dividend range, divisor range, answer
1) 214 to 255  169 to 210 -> 1.14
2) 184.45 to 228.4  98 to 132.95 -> 1.19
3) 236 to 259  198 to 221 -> 0.93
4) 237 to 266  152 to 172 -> 1.34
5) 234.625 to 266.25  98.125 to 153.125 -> 1.22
